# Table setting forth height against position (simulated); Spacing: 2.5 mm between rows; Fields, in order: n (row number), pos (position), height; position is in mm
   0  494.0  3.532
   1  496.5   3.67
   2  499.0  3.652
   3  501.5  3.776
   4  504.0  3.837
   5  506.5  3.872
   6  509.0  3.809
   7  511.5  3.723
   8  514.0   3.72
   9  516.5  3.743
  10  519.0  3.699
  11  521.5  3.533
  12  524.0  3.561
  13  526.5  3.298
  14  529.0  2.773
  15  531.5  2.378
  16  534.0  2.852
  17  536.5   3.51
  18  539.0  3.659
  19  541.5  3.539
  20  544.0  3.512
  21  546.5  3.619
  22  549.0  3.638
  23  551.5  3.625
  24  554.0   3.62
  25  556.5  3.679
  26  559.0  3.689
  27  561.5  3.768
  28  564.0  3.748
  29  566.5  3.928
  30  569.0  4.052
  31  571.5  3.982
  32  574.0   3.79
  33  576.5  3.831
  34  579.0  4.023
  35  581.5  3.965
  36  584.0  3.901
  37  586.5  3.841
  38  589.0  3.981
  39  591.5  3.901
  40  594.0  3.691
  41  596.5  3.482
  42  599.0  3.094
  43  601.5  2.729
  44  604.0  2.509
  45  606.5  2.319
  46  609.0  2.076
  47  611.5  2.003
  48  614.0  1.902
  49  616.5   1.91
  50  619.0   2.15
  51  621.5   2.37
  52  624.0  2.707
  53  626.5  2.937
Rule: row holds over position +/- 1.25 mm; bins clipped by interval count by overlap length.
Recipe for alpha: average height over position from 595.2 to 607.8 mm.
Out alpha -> 2.83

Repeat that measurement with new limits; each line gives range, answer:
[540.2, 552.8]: 3.59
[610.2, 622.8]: 2.07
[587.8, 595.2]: 3.86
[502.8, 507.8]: 3.85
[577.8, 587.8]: 3.93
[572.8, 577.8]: 3.81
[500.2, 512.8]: 3.8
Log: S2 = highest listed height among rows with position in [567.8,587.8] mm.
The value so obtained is 4.052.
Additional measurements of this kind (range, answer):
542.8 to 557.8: 3.679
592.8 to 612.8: 3.691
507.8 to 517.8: 3.809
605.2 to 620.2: 2.319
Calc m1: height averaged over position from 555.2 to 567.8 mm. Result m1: 3.76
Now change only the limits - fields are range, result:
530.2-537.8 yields 2.92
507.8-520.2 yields 3.74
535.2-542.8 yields 3.56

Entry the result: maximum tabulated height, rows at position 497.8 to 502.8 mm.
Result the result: 3.776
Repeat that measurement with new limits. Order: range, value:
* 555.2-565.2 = 3.768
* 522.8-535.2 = 3.561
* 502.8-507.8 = 3.872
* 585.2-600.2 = 3.981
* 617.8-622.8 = 2.37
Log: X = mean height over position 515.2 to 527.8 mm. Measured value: 3.56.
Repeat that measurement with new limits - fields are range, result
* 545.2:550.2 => 3.63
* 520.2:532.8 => 3.11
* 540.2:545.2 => 3.53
